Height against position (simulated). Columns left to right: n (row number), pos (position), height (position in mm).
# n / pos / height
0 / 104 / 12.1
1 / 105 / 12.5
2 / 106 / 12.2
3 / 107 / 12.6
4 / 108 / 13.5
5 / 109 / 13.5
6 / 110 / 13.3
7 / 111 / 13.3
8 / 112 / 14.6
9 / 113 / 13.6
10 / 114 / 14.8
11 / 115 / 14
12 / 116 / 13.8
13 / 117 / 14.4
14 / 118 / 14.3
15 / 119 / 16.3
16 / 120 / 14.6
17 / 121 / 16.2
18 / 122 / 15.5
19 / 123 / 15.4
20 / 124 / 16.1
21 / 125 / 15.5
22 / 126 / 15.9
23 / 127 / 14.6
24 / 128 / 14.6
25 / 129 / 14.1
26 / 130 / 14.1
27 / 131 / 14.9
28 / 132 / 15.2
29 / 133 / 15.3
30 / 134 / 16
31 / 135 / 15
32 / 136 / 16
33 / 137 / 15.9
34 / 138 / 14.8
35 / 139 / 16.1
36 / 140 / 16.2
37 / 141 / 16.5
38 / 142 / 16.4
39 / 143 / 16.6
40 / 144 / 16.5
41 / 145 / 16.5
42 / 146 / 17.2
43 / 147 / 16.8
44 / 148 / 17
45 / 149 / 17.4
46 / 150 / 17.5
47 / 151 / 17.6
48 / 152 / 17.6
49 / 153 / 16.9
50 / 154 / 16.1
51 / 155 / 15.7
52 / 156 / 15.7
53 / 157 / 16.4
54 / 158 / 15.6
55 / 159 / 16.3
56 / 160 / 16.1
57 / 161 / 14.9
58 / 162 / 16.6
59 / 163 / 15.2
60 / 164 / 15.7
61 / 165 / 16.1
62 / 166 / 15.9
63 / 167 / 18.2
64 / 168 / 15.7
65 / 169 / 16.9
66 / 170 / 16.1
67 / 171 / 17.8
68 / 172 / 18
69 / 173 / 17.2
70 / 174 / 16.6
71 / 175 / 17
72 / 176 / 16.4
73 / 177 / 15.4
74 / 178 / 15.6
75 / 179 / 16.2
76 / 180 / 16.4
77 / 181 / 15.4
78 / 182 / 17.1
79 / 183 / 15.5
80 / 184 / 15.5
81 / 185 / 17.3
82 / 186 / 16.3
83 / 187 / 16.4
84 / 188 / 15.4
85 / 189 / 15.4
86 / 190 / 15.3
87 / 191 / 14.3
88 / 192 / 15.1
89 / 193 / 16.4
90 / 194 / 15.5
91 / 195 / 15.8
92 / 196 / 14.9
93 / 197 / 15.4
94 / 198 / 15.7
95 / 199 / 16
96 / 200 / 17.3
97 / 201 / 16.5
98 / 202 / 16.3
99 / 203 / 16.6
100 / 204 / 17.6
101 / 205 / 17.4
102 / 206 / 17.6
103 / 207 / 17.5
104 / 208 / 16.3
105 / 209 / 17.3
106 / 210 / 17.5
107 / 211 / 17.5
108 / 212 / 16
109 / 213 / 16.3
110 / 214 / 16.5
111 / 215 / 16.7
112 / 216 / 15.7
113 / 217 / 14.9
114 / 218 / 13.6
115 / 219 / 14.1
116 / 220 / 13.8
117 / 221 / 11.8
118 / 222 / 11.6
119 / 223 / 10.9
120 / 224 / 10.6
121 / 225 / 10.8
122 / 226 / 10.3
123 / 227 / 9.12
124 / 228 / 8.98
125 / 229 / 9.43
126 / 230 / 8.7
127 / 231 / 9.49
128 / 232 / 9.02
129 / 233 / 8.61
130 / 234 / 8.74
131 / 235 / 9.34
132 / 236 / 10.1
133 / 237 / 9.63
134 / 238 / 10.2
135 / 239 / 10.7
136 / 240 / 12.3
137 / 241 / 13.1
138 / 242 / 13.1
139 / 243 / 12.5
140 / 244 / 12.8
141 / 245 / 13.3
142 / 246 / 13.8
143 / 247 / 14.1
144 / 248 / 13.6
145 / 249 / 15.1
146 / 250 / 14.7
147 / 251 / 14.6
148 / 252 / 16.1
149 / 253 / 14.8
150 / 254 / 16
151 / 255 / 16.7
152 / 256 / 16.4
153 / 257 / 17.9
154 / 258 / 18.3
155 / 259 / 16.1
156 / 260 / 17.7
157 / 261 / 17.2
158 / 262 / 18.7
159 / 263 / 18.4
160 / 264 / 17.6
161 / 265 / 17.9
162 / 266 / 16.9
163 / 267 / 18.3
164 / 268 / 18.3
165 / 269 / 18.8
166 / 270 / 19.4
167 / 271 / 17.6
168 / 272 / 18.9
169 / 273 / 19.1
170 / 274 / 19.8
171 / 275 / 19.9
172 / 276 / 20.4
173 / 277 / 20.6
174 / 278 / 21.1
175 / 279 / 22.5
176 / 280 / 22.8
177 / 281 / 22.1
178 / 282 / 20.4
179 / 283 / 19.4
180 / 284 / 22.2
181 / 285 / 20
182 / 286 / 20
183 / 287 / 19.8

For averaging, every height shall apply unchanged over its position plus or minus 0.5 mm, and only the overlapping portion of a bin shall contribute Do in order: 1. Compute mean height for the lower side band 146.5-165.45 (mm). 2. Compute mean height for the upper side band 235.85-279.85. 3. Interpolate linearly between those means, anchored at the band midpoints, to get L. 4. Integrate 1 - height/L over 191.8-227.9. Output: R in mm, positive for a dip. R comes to 3.0 mm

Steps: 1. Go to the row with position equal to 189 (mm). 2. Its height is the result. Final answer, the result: 15.4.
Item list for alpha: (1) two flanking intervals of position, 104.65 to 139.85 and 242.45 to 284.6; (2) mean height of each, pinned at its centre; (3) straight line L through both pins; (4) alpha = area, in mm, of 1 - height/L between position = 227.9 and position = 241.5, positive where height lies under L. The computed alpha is 5.7 mm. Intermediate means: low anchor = 14.7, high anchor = 17.7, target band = 9.91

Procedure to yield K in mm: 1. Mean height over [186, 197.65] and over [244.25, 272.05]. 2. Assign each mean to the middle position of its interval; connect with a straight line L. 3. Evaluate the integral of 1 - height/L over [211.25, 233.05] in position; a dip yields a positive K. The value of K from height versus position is 5.06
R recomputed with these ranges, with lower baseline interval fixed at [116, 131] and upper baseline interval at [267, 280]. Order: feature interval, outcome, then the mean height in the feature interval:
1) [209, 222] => 1.91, 15.3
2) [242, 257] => 3.44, 14.7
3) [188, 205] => 1.42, 15.9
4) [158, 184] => 0.39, 16.3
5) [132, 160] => -1.00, 16.3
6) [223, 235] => 5.80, 9.49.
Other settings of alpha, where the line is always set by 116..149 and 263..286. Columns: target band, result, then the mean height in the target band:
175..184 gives 0.51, 16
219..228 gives 3.49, 11.2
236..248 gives 4.15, 12.3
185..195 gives 0.94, 15.7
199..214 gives 0.70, 16.9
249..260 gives 1.70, 16.2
